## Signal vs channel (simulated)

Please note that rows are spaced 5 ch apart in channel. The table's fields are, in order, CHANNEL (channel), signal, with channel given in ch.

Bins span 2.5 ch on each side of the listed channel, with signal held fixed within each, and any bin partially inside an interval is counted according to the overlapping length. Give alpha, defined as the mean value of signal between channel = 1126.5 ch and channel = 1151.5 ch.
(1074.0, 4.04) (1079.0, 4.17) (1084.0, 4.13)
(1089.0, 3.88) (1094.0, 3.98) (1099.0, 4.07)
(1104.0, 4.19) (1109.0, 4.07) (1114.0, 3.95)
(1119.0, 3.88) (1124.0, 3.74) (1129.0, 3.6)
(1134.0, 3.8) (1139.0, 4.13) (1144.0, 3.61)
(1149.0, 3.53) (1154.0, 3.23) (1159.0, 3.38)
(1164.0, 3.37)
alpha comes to 3.73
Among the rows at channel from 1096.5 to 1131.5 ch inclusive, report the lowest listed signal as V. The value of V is 3.6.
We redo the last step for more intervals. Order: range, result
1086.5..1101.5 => 3.88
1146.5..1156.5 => 3.23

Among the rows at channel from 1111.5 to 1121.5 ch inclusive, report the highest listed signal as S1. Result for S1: 3.95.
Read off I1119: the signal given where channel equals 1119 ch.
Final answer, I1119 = 3.88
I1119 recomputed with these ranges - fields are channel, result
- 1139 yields 4.13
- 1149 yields 3.53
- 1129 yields 3.6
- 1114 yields 3.95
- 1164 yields 3.37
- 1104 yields 4.19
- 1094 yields 3.98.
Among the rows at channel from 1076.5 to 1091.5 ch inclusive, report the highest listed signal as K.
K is 4.17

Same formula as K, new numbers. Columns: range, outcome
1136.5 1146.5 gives 4.13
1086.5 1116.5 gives 4.19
